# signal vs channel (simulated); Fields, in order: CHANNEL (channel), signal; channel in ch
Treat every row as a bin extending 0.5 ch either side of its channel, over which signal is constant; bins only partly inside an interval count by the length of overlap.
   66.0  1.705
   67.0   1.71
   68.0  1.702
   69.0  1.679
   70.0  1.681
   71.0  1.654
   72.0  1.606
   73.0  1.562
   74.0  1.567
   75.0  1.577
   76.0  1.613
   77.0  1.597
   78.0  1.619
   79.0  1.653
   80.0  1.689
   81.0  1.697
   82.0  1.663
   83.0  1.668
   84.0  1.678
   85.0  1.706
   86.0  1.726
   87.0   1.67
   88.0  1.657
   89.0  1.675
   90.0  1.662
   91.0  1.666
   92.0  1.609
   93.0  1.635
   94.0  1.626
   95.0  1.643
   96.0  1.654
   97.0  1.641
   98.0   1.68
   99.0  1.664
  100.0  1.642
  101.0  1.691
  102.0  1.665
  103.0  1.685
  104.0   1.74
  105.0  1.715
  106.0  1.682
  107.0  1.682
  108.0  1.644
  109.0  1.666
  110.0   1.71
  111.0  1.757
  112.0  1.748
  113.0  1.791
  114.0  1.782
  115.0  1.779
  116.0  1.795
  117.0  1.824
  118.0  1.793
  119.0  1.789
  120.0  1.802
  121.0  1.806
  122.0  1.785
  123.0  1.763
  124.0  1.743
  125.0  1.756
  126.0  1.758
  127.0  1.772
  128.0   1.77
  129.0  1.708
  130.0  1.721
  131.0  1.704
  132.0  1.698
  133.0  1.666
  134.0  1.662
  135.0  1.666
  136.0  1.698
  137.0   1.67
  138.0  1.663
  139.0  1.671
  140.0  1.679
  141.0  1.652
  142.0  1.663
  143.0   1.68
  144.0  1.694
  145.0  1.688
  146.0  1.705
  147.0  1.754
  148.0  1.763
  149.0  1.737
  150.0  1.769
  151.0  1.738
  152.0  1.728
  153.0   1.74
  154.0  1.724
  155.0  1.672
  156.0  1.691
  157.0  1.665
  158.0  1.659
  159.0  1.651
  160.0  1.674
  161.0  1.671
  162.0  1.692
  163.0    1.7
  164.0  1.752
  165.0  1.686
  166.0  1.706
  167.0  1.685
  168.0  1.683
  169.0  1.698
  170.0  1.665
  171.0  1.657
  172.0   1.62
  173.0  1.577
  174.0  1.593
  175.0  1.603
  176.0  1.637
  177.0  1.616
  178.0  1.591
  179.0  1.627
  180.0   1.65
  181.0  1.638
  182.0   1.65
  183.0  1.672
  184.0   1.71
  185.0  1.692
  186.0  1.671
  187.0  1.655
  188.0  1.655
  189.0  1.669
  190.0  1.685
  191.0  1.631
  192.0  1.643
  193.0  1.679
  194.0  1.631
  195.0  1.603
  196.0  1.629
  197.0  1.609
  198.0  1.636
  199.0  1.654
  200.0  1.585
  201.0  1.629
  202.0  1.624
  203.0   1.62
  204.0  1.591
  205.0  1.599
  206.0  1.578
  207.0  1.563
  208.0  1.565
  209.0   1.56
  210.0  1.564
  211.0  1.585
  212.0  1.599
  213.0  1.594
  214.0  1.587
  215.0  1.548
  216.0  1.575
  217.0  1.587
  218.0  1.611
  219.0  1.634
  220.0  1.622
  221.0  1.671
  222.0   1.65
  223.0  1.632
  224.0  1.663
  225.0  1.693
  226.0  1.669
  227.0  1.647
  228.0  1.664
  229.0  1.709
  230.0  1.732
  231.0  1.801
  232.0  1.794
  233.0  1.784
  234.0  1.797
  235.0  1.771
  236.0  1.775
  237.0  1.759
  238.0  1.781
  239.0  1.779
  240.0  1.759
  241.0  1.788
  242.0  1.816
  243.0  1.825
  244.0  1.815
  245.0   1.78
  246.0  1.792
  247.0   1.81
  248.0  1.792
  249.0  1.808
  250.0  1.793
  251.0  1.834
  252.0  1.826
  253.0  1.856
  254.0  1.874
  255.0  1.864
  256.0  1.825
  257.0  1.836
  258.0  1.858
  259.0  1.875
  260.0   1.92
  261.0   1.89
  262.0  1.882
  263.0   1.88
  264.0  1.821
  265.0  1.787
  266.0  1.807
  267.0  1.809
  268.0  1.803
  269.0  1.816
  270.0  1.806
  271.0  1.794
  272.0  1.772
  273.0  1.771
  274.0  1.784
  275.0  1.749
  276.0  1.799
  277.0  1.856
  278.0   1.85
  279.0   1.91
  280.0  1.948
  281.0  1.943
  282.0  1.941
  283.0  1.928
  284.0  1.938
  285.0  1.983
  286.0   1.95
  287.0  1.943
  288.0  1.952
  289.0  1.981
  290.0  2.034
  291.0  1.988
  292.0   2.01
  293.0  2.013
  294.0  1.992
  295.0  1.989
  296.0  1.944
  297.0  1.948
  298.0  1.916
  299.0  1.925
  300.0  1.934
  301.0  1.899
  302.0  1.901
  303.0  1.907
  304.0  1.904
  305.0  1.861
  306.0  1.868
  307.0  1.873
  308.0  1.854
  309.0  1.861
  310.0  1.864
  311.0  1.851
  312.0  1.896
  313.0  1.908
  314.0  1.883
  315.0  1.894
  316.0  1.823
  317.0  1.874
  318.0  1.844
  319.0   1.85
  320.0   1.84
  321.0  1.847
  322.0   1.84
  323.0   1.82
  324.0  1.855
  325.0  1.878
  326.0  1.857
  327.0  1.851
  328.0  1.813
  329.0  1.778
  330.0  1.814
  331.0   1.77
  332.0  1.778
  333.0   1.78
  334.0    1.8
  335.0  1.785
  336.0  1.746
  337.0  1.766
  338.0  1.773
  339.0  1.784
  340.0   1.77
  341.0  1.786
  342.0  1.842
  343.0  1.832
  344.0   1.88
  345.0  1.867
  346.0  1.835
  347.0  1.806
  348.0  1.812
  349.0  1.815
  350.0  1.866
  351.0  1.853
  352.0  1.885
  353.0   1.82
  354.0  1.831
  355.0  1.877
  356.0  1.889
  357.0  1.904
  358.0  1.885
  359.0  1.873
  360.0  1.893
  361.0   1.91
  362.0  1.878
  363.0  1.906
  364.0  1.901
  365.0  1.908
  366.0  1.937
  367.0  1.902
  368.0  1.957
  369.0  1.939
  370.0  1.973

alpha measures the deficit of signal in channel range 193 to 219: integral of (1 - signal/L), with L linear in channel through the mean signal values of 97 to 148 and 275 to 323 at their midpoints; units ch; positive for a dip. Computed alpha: 3.0 ch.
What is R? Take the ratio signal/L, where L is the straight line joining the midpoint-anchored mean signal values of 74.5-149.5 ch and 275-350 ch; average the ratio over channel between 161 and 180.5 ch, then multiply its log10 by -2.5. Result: 0.06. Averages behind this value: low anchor 1.7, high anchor 1.87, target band 1.66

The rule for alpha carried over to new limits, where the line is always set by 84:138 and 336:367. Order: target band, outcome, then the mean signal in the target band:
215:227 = 1.0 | 1.63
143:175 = 0.9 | 1.69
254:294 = -1.7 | 1.88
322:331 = 0.0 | 1.83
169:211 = 3.1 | 1.63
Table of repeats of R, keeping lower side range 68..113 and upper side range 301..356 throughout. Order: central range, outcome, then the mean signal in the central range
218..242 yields 0.03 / 1.72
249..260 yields -0.04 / 1.85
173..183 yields 0.07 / 1.62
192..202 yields 0.07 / 1.63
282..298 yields -0.09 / 1.97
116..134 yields -0.04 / 1.75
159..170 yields 0.02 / 1.69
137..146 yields 0.02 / 1.68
